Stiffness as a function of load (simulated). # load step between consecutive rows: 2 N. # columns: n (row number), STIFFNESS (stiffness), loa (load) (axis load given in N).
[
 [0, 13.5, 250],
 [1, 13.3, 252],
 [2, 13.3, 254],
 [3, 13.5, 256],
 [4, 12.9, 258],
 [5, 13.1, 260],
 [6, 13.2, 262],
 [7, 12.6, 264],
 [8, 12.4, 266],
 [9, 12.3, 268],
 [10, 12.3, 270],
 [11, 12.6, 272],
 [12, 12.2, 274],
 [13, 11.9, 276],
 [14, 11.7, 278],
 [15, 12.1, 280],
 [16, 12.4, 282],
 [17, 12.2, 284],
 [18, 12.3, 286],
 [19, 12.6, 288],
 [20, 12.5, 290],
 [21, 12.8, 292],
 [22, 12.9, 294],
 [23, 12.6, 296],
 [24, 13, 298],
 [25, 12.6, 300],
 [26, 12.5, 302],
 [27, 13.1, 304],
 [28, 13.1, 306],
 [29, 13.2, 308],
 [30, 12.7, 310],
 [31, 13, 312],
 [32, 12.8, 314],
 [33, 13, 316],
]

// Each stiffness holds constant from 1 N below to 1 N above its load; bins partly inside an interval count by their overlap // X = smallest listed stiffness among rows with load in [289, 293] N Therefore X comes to 12.5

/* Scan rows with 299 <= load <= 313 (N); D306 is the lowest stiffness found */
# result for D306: 12.5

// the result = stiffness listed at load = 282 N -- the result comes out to 12.4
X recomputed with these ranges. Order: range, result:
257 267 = 12.4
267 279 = 11.7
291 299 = 12.6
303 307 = 13.1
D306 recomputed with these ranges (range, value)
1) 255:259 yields 12.9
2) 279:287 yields 12.1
